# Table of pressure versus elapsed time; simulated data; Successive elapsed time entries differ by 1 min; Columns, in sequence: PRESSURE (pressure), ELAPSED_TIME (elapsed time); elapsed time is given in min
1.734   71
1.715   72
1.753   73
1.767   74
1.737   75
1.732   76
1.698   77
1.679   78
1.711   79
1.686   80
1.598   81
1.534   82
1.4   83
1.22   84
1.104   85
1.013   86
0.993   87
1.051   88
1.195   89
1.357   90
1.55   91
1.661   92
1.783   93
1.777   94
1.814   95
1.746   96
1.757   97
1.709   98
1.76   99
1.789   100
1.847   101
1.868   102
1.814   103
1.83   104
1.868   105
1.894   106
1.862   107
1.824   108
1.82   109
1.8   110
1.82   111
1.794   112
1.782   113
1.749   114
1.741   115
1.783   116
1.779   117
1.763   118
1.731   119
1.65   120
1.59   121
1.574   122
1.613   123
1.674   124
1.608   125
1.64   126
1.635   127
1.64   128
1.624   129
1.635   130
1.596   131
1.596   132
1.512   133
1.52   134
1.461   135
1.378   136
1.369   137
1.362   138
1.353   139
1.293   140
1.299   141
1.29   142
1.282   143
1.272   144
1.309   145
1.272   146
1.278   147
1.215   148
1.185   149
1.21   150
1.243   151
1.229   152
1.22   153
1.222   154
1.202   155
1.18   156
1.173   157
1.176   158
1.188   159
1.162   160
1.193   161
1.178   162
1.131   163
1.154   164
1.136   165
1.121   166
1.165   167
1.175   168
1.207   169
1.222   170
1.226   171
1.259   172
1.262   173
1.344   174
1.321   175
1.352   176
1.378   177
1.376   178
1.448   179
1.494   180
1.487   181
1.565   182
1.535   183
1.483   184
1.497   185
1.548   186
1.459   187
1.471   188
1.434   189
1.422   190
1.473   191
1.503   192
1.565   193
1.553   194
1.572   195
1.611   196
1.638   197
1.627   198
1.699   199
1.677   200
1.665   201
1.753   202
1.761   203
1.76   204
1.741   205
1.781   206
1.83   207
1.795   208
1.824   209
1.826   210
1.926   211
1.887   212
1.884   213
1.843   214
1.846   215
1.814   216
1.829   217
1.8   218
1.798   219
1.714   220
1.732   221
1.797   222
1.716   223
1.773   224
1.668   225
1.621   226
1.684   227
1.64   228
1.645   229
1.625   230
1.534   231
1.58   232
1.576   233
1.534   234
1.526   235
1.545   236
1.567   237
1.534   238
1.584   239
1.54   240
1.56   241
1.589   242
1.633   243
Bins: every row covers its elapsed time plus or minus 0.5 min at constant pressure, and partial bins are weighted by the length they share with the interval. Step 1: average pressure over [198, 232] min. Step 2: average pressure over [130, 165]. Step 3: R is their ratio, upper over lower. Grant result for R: 1.36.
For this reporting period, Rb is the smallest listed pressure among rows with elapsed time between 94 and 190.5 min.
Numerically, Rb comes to 1.121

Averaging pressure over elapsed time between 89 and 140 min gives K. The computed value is 1.67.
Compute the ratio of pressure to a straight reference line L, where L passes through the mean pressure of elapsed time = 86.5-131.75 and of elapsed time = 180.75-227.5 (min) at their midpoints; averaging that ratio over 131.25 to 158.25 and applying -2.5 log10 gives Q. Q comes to 0.28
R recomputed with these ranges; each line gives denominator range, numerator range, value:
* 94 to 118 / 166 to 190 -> 0.76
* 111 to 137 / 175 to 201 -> 0.92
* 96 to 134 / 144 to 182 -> 0.72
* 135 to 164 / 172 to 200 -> 1.19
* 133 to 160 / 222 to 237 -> 1.27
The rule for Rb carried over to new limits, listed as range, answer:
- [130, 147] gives 1.272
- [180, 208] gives 1.422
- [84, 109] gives 0.993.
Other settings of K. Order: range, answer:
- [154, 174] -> 1.19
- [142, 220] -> 1.46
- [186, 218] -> 1.69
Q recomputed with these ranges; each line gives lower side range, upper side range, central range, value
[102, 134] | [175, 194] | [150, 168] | 0.31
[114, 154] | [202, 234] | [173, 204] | 0.09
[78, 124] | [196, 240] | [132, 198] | 0.25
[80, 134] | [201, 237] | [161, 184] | 0.29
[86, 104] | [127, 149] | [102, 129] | -0.15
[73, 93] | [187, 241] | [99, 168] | 0.04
